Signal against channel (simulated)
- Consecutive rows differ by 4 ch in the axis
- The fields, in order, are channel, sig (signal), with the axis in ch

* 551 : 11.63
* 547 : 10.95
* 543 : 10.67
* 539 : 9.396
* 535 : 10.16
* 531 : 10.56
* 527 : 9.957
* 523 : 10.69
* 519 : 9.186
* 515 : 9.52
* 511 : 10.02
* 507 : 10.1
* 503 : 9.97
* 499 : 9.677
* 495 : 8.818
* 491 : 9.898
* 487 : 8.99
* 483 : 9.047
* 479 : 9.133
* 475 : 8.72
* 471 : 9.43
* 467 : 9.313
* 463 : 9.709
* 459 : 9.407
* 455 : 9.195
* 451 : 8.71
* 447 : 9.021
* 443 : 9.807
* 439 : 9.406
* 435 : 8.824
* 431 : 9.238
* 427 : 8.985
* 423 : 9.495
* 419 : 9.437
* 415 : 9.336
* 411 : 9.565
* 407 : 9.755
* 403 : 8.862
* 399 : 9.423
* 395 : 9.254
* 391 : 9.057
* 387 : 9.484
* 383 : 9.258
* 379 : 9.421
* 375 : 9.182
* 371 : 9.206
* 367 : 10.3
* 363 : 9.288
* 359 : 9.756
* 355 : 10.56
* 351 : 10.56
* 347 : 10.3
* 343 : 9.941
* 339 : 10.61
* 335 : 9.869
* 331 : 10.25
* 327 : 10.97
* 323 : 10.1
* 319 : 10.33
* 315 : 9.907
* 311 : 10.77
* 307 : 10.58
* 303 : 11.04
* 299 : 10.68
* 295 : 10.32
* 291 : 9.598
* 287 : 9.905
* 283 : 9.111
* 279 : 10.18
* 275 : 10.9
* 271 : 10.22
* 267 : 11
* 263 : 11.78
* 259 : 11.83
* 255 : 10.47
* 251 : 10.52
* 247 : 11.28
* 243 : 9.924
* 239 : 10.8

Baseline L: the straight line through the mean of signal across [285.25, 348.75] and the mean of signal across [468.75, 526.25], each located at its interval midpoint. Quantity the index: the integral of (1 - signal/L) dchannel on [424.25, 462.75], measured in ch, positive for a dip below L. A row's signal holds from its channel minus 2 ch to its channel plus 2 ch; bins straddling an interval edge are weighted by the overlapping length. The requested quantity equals 2.2 ch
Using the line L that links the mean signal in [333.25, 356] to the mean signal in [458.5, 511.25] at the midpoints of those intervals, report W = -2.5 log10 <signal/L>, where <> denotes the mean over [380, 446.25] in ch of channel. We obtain 0.06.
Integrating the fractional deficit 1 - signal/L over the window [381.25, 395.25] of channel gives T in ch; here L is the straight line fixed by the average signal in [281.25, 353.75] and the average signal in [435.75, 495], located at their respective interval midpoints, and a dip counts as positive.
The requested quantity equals 0.74 ch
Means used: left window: 10.3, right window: 9.25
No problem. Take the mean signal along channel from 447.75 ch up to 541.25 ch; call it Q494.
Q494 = 9.54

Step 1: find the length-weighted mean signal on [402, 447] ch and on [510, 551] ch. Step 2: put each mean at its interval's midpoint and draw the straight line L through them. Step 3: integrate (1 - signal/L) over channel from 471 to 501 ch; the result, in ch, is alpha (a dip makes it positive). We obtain 1.9 ch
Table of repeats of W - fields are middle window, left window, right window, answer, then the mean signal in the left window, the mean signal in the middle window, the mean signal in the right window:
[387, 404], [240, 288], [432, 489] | 0.05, 10.6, 9.21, 9.19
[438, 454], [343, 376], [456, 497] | 0.02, 9.92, 9.22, 9.25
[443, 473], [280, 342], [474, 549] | 0.07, 10.3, 9.29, 9.78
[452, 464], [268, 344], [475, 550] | 0.07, 10.3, 9.35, 9.81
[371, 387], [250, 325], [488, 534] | 0.10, 10.5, 9.3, 9.84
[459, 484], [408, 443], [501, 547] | 0.05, 9.33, 9.25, 10.1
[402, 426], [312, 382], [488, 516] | 0.05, 10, 9.41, 9.7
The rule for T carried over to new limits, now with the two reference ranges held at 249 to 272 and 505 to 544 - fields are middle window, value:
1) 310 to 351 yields 1.65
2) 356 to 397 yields 4.34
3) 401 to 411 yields 1.05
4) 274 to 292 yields 1.67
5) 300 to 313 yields 0.05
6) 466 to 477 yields 1.15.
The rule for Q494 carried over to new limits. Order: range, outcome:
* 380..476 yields 9.29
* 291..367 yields 10.3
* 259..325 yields 10.4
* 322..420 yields 9.75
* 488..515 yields 9.7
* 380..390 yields 9.34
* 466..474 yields 9.3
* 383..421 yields 9.35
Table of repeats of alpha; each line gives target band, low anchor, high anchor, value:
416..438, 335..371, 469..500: 0.9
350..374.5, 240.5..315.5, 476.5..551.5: 1.0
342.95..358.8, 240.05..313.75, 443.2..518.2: -0.3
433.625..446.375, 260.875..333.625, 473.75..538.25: 0.7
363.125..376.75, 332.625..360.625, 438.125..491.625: 0.7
